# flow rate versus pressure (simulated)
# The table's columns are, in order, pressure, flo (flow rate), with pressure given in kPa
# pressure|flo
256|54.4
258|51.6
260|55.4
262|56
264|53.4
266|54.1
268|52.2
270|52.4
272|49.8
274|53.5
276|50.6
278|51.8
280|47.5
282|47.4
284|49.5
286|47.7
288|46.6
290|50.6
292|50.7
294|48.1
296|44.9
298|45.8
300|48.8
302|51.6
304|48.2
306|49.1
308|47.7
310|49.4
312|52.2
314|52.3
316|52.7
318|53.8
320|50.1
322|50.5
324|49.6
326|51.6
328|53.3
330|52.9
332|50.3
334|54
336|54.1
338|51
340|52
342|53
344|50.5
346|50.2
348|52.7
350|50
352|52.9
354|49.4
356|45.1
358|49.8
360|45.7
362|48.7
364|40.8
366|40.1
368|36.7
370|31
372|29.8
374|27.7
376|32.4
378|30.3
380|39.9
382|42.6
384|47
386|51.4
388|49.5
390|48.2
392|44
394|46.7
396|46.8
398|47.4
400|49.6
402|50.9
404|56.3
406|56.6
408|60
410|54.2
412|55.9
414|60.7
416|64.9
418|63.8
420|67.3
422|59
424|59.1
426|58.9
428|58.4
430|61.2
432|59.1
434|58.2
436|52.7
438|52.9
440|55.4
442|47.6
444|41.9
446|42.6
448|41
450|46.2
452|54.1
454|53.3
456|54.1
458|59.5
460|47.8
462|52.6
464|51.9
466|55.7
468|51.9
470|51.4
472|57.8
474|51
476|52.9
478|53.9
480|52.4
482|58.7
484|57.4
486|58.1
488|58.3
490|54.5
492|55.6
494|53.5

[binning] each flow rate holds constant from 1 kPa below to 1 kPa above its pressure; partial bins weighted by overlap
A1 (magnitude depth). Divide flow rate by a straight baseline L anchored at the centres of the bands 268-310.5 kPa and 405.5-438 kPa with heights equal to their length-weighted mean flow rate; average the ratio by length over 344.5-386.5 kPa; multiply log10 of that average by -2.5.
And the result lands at 0.28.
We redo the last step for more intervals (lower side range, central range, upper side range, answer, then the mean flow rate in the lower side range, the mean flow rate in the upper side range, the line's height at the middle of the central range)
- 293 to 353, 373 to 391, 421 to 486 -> 0.26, 50.8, 53.5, 52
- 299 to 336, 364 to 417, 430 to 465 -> 0.12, 51.1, 51.5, 51.3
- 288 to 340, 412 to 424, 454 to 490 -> -0.17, 50.5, 54.4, 53.1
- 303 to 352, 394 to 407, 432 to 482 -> 0.02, 51.3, 51.9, 51.7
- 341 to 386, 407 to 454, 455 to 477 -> -0.12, 43.2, 53.3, 49.8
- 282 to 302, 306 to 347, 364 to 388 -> -0.17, 48.2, 37.8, 44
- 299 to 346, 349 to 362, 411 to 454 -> 0.08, 51.2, 55.2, 52.4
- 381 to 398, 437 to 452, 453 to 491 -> 0.10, 47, 54.4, 51.9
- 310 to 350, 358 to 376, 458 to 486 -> 0.35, 51.8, 53.9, 52.4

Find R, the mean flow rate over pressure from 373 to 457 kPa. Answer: 51.2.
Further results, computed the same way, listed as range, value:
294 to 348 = 50.7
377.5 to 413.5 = 49.2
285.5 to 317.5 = 49.2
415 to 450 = 55.3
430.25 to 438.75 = 56.3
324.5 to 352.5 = 52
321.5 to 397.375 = 46.1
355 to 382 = 38.5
